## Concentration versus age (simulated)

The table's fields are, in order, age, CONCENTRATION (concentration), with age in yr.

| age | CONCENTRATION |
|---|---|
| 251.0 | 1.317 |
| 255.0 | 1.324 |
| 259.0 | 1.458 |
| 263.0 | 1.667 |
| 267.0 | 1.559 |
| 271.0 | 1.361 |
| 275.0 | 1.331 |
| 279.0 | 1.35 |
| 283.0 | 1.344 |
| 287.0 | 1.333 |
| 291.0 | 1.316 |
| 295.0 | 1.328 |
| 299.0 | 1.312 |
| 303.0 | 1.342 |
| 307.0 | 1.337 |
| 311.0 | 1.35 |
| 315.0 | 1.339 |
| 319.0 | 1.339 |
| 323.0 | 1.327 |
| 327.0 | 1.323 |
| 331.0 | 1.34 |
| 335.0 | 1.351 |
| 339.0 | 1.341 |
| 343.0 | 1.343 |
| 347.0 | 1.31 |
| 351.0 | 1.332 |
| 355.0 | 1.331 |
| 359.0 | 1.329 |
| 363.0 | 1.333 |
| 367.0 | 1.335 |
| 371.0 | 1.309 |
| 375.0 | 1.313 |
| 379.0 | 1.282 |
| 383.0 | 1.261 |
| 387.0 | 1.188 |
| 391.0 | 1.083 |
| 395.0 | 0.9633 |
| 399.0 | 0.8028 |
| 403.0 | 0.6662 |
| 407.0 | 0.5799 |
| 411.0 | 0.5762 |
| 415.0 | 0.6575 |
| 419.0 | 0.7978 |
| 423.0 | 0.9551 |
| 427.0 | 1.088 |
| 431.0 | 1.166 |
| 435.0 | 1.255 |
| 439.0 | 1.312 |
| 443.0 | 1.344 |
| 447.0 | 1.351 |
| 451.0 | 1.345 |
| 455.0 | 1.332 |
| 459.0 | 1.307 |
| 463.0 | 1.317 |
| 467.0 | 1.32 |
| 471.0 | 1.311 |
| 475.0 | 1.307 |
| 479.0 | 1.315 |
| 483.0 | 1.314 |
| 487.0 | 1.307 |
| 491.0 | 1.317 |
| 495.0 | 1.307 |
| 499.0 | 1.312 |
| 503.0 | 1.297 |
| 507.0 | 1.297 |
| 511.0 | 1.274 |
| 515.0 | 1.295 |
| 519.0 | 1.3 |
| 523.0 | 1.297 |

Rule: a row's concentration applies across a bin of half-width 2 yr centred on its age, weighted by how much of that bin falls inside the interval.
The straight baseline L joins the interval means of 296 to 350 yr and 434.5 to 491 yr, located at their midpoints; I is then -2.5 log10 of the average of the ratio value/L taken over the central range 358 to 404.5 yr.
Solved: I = 0.150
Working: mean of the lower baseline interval 1.33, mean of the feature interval 1.16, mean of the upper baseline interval 1.32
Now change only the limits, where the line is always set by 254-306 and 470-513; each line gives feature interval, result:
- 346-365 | 0.02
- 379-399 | 0.21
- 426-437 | 0.13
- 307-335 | 0.03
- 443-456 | -0.02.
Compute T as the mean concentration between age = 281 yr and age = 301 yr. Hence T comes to 1.33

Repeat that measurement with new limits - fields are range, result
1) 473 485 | 1.31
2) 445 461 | 1.33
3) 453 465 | 1.32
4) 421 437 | 1.12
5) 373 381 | 1.3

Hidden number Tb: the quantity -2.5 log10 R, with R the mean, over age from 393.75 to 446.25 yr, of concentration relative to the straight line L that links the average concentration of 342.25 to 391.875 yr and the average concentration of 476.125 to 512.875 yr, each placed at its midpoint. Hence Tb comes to 0.34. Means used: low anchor 1.29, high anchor 1.3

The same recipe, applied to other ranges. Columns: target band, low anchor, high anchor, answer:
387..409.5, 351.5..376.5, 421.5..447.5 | 0.44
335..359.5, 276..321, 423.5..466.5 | -0.02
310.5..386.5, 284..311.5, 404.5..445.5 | -0.12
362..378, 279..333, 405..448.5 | -0.14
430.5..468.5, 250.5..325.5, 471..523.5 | 0.01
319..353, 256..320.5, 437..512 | 0.02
